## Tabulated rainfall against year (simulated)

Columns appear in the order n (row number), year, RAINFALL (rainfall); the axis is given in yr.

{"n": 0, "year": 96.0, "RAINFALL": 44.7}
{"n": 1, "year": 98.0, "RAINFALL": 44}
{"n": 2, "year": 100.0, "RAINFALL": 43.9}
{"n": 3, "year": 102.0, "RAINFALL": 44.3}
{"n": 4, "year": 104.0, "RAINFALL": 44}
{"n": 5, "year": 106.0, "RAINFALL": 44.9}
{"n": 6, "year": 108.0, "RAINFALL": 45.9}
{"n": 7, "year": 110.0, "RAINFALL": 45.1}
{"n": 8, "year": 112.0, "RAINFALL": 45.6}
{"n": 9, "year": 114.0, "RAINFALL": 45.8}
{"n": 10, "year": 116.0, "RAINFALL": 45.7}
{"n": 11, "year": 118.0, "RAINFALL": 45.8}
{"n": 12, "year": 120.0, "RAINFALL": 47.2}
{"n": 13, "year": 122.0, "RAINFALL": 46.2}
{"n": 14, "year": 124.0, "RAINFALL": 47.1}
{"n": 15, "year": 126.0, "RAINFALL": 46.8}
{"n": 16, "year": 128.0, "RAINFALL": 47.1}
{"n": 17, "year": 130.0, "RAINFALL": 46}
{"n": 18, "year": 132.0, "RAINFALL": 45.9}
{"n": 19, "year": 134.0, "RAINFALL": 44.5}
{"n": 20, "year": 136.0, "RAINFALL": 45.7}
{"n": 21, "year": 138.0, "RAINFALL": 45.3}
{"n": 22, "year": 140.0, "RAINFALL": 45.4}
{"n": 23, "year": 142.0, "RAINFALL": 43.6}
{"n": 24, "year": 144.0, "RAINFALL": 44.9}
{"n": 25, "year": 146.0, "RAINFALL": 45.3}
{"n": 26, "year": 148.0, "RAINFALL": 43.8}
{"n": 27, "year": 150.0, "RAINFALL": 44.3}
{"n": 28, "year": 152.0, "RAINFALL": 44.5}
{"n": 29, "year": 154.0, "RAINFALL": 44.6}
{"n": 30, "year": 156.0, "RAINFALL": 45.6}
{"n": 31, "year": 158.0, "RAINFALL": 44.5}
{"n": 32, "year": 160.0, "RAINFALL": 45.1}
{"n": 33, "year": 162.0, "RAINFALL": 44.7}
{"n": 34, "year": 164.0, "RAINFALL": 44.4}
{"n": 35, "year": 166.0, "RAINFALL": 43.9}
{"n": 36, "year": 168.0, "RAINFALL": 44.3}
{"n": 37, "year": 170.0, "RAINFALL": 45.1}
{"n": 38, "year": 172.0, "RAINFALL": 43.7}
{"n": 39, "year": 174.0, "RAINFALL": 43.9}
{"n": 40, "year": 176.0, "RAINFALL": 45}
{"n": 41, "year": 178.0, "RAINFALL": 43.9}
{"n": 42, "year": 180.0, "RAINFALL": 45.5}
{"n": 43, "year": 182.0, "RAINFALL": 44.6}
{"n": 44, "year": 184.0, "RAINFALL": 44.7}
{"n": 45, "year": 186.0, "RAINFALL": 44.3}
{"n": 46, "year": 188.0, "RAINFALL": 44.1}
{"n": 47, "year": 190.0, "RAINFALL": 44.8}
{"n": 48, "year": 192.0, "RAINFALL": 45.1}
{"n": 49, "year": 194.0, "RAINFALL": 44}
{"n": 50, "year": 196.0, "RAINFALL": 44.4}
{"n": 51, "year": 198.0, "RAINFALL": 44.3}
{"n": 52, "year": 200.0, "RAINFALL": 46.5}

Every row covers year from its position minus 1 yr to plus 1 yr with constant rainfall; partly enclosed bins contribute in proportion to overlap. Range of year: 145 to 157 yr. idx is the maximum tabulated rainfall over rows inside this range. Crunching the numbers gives 45.6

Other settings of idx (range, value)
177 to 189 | 45.5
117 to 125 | 47.2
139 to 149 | 45.4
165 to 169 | 44.3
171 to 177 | 45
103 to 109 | 45.9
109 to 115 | 45.8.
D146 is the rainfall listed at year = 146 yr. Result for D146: 45.3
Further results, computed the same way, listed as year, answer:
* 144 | 44.9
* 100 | 43.9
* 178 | 43.9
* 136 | 45.7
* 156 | 45.6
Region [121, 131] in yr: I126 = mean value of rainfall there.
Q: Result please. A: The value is 46.6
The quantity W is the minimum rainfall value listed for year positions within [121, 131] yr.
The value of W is 46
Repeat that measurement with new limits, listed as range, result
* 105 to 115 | 44.9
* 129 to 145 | 43.6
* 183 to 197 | 44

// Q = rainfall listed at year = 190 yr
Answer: 44.8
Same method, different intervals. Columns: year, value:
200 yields 46.5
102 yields 44.3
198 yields 44.3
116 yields 45.7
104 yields 44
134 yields 44.5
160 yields 45.1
